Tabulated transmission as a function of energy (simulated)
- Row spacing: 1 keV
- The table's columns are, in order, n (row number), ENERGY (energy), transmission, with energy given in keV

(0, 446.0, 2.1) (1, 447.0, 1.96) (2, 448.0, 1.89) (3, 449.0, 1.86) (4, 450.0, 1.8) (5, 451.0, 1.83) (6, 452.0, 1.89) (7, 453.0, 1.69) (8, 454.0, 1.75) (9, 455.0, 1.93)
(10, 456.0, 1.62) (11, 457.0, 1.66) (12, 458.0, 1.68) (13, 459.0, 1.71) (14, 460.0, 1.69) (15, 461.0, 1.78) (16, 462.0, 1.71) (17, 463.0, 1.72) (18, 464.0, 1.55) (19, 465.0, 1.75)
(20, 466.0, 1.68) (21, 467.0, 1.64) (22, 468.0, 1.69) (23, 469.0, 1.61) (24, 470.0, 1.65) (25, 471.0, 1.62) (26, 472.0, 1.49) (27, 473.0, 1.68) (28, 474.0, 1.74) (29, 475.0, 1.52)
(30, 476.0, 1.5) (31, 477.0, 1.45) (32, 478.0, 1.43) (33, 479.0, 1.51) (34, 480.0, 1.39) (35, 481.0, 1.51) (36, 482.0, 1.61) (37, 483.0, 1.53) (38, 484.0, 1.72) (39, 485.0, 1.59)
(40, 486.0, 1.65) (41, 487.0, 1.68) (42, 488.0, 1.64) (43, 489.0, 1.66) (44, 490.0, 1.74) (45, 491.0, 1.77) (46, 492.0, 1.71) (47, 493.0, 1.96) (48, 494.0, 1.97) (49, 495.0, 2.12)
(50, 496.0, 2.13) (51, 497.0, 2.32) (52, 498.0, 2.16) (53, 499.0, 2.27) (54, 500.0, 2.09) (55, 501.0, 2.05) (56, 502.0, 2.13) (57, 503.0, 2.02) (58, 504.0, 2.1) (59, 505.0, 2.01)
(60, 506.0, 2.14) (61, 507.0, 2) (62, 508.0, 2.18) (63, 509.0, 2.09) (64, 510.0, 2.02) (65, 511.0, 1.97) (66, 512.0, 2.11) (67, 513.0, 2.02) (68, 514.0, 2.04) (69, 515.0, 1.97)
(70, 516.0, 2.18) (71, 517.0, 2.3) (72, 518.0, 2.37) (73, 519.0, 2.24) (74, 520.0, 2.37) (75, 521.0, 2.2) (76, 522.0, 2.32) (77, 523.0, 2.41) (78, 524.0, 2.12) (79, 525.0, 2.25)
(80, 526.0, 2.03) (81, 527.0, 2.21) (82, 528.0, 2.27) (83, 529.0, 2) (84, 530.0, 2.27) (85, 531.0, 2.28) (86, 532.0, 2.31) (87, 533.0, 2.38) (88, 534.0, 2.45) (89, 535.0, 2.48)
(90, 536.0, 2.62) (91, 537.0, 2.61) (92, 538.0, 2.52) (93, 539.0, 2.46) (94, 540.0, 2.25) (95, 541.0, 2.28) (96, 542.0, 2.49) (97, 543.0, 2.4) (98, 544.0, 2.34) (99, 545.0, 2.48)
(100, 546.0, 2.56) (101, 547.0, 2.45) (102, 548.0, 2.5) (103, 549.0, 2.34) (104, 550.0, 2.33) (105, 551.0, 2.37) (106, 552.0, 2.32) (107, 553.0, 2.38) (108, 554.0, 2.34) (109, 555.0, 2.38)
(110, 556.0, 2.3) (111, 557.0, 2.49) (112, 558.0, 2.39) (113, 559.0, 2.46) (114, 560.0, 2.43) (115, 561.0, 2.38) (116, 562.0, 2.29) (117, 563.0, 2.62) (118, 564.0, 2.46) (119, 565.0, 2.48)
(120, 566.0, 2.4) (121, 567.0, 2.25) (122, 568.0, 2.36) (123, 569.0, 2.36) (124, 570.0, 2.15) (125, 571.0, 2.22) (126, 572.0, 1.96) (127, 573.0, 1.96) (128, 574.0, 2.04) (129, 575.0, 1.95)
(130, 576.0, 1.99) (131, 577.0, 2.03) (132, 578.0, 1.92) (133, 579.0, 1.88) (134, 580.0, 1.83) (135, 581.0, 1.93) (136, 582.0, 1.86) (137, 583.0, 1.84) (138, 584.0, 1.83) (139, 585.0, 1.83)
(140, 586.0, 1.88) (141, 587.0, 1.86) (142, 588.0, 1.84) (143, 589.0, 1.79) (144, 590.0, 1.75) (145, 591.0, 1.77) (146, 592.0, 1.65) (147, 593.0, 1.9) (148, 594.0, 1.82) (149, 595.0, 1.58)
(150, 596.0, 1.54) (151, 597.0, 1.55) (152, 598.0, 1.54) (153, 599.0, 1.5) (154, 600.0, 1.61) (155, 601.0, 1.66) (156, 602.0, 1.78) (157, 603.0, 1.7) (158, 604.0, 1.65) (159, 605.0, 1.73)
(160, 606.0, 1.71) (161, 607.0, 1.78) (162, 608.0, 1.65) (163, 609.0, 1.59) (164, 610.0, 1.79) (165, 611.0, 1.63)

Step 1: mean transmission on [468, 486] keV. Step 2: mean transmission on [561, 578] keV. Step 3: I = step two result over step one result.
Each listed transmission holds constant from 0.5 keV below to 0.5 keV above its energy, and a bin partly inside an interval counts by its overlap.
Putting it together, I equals 1.4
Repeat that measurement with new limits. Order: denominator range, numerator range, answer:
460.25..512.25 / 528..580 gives 1.29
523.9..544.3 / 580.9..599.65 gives 0.75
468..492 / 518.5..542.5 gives 1.45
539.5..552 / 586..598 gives 0.72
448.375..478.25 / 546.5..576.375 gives 1.38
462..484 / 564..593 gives 1.25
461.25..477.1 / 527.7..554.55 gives 1.46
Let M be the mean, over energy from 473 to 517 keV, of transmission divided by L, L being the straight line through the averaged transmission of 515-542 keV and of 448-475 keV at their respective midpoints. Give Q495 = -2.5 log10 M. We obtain 0.081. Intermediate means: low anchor 1.71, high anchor 2.31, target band 1.87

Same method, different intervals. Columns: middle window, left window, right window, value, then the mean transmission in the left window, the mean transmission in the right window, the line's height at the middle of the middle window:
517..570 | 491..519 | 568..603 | -0.20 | 2.09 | 1.85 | 1.97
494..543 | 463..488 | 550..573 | -0.13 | 1.59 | 2.35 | 1.97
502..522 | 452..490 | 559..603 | -0.21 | 1.64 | 1.96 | 1.76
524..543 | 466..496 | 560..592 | -0.24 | 1.66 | 2.05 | 1.88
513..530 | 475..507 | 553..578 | -0.10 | 1.82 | 2.27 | 2.01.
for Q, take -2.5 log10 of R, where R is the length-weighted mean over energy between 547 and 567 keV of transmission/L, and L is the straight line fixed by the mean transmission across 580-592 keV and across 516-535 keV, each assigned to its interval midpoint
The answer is -0.18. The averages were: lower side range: 2.27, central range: 2.4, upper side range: 1.83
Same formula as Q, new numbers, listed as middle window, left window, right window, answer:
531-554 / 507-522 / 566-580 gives -0.14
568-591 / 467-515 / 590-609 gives -0.15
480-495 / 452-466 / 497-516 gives 0.14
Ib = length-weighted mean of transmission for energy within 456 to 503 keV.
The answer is 1.74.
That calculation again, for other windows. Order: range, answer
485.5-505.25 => 1.96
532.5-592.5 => 2.22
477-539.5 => 2.05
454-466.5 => 1.71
